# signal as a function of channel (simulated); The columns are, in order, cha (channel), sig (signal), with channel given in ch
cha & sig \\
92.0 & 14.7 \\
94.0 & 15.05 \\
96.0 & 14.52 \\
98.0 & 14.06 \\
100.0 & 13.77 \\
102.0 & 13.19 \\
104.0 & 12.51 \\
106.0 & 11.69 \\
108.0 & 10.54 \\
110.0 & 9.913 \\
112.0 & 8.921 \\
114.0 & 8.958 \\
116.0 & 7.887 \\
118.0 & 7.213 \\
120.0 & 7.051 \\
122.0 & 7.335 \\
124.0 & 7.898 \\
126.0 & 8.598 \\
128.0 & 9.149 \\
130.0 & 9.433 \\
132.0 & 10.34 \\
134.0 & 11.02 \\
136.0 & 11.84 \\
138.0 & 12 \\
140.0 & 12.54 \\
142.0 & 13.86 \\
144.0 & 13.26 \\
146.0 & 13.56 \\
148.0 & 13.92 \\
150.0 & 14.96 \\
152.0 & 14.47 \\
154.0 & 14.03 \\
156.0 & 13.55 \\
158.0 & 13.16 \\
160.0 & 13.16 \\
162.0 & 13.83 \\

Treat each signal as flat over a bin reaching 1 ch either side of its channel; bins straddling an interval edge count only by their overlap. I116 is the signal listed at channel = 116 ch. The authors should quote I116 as 7.887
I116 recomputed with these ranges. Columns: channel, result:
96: 14.52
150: 14.96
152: 14.47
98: 14.06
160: 13.16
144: 13.26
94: 15.05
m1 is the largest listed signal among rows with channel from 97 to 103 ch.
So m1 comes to 14.06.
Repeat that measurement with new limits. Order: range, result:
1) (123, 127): 8.598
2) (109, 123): 9.913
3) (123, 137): 11.84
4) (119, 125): 7.898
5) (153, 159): 14.03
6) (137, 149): 13.92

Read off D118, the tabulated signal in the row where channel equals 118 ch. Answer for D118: 7.213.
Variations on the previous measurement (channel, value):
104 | 12.51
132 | 10.34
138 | 12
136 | 11.84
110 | 9.913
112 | 8.921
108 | 10.54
